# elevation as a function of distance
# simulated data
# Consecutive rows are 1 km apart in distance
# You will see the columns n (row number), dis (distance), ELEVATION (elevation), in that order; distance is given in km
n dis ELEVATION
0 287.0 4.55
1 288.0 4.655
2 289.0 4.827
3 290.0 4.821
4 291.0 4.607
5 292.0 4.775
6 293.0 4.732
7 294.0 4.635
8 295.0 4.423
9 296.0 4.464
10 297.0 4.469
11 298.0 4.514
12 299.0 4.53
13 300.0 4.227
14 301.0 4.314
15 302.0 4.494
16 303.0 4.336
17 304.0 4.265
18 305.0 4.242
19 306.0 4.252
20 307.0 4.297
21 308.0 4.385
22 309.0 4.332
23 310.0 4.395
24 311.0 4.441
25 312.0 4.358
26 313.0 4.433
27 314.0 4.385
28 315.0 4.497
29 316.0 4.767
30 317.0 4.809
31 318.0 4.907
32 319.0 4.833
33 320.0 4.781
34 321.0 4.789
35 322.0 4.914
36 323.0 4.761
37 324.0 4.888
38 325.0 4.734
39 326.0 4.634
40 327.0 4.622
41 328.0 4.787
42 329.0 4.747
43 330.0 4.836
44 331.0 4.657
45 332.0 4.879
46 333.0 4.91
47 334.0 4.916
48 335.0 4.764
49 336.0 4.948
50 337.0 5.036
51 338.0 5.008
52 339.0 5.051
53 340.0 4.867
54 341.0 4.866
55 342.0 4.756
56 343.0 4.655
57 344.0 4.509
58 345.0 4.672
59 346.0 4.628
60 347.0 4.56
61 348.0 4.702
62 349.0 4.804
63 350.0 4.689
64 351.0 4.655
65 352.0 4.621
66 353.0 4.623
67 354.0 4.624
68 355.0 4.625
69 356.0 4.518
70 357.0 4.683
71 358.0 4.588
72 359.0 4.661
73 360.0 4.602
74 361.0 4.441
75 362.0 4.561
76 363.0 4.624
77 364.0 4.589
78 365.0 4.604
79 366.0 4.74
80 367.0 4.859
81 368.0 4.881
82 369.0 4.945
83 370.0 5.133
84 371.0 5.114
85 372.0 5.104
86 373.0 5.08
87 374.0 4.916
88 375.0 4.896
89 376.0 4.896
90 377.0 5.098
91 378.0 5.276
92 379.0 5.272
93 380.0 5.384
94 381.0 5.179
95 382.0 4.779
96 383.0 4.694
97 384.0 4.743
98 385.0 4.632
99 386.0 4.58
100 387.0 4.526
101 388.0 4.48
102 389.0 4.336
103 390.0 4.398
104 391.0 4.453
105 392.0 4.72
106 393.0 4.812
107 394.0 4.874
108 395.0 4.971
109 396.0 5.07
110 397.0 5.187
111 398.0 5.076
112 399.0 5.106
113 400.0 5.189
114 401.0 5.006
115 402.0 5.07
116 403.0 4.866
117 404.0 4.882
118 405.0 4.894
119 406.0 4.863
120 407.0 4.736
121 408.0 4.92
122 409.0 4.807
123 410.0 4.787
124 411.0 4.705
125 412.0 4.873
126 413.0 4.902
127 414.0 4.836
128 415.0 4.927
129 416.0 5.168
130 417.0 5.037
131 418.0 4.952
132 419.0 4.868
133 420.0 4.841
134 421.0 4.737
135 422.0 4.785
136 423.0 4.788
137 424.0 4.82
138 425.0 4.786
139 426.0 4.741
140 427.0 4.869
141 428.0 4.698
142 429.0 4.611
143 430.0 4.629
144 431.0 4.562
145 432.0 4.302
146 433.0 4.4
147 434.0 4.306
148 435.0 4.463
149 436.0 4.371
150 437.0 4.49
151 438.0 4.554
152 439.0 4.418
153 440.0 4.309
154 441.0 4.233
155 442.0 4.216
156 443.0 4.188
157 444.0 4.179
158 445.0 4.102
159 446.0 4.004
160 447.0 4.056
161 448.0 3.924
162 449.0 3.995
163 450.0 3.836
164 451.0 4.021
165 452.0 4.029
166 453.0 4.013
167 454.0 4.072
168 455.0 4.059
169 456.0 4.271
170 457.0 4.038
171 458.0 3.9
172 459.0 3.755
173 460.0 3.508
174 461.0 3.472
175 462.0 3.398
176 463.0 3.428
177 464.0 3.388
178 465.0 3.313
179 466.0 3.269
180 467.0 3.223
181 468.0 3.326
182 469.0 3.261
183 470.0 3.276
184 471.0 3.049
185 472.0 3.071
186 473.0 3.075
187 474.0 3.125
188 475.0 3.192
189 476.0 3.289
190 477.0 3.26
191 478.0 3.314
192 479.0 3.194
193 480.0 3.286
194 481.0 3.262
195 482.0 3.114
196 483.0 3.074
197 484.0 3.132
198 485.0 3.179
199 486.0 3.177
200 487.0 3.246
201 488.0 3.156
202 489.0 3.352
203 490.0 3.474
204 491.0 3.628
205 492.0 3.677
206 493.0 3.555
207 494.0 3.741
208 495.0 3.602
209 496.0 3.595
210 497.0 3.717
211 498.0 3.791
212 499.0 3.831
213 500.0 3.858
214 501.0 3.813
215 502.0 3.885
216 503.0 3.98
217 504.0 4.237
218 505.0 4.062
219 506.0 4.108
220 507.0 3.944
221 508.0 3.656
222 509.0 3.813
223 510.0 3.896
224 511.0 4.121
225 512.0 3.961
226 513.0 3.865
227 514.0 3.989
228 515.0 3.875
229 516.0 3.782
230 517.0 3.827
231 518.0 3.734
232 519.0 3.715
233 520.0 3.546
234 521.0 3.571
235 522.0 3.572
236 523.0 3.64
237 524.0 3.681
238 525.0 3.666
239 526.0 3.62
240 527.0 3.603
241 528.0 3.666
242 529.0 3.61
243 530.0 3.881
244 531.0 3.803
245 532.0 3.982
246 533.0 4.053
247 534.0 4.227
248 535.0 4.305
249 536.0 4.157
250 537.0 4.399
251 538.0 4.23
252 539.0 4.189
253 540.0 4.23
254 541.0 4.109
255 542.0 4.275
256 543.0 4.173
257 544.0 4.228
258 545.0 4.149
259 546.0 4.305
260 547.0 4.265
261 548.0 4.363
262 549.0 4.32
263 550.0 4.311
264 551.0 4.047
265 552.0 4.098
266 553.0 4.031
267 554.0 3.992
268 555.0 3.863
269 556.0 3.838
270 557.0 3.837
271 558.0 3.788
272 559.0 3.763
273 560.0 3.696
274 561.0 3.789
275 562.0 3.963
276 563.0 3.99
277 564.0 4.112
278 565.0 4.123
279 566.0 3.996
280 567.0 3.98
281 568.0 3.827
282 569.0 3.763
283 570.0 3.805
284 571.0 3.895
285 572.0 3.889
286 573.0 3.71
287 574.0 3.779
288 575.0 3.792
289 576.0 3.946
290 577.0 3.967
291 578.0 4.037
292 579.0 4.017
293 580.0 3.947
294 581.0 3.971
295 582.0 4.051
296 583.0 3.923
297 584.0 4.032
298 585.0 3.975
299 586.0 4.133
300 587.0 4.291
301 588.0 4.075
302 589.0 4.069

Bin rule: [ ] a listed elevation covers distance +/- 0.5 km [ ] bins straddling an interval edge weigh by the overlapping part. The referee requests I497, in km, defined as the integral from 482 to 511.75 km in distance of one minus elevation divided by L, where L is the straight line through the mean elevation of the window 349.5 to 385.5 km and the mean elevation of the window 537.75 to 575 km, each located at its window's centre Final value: 4.2 km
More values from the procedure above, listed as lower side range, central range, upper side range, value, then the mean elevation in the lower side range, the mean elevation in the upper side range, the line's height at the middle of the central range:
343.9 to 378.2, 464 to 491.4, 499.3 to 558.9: 6.3 km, 4.76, 3.96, 4.2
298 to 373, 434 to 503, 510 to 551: 8.7 km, 4.67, 3.97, 4.2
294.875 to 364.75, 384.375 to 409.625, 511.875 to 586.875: -2.3 km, 4.63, 3.95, 4.42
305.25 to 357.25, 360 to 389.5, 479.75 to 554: -2.3 km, 4.69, 3.83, 4.49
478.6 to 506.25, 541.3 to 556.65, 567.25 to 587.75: -1.4 km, 3.56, 3.94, 3.81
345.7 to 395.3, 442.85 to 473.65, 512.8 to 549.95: 4.6 km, 4.76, 3.97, 4.33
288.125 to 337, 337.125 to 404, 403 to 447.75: -2.7 km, 4.62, 4.63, 4.62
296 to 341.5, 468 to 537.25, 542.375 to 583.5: 8.6 km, 4.64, 3.98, 4.15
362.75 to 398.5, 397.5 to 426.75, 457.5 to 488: -3.9 km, 4.86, 3.28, 4.32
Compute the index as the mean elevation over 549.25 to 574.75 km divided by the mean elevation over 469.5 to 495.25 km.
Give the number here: 1.2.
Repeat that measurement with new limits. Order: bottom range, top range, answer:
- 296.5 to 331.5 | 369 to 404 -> 1.08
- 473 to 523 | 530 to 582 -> 1.12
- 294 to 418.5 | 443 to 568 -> 0.79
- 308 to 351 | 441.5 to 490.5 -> 0.75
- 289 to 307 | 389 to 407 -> 1.09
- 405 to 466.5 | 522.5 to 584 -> 0.91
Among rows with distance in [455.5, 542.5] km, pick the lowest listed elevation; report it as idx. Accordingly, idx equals 3.049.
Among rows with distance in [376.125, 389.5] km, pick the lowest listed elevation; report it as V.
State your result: 4.336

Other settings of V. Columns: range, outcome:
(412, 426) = 4.737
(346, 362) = 4.441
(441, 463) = 3.398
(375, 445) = 4.102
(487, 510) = 3.156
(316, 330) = 4.622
